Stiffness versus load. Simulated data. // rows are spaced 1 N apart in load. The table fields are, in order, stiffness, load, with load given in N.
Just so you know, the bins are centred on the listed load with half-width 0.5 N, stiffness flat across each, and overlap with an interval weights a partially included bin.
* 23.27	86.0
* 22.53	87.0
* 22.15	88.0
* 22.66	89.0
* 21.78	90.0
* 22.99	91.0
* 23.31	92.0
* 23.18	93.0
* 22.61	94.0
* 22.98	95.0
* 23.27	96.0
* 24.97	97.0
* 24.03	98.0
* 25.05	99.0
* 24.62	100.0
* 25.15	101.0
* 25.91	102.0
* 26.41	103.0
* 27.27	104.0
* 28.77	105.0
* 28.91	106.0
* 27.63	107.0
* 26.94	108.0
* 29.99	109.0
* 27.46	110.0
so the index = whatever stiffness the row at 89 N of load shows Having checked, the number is 22.66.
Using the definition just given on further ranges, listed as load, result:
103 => 26.41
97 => 24.97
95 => 22.98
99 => 25.05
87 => 22.53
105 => 28.77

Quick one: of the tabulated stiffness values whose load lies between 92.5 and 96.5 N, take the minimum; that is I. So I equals 22.61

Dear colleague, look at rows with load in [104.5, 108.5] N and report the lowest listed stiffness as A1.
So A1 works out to 26.94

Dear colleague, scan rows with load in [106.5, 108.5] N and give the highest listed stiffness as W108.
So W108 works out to 27.63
